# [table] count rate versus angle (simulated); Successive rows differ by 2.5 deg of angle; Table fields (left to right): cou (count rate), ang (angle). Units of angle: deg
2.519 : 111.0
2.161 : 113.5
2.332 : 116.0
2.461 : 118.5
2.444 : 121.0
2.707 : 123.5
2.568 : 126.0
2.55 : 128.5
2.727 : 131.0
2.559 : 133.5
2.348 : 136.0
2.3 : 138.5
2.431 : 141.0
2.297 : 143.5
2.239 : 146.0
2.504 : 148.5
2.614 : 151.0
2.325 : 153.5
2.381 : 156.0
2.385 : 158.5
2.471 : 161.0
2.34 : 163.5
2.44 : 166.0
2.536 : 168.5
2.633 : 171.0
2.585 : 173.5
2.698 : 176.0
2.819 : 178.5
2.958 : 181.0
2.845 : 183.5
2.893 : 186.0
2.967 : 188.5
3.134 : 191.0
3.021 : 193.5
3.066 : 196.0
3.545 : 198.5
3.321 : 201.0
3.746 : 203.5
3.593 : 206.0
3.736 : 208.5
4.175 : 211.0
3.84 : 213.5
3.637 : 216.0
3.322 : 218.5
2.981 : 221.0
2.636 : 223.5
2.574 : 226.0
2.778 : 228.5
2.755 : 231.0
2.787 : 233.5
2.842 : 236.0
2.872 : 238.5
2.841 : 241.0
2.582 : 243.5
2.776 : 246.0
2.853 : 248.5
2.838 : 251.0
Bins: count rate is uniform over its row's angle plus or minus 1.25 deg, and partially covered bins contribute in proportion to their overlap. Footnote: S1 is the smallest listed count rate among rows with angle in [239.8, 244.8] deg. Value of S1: 2.582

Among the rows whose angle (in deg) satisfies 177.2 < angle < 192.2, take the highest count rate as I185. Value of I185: 3.134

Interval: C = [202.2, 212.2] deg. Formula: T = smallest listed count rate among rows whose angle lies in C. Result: 3.593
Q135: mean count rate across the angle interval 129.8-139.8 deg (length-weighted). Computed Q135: 2.48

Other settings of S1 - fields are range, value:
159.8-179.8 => 2.34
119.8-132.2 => 2.444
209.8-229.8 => 2.574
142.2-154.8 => 2.239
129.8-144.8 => 2.297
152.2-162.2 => 2.325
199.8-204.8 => 3.321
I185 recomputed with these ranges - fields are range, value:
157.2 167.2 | 2.471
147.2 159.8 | 2.614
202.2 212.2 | 4.175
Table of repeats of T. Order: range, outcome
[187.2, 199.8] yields 2.967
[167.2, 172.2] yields 2.536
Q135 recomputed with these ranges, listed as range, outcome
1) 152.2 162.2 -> 2.39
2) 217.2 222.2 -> 3.16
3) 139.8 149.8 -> 2.37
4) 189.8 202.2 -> 3.22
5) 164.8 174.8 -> 2.55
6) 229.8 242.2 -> 2.82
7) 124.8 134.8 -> 2.6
